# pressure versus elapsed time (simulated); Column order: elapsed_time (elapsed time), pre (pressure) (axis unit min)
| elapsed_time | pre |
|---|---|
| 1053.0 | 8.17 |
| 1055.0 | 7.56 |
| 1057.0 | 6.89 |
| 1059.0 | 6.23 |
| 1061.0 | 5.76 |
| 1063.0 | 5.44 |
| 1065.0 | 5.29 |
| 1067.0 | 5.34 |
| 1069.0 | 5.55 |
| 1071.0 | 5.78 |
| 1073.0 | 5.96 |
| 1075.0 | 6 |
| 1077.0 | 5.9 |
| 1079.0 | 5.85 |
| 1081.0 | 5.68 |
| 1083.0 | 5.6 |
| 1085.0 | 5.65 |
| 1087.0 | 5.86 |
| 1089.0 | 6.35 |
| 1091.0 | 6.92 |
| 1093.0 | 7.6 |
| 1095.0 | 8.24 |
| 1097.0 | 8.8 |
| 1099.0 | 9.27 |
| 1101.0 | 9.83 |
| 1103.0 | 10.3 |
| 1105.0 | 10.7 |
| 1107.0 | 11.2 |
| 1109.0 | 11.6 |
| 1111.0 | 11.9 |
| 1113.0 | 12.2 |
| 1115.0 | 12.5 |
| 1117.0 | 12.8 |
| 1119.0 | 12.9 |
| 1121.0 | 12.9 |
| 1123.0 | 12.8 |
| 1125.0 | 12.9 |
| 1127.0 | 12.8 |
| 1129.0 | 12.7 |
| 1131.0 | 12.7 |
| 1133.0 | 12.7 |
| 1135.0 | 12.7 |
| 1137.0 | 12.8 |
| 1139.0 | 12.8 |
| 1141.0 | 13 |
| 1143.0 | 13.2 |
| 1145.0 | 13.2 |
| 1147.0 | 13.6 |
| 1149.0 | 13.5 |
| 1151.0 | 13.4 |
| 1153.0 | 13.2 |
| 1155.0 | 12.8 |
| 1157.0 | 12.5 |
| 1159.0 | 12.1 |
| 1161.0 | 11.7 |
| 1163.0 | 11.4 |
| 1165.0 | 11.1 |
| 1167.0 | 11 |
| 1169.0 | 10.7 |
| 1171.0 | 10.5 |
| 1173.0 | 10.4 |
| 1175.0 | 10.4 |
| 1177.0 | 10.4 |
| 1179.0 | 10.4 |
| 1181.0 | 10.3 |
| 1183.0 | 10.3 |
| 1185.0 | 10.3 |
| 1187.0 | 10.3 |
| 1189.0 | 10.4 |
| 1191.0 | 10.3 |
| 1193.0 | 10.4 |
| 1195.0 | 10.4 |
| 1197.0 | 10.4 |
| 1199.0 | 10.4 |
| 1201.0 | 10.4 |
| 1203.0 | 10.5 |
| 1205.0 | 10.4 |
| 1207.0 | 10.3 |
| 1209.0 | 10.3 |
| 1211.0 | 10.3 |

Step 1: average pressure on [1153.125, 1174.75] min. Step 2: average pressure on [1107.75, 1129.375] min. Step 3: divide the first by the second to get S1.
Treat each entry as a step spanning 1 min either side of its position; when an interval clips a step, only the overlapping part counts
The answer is 0.9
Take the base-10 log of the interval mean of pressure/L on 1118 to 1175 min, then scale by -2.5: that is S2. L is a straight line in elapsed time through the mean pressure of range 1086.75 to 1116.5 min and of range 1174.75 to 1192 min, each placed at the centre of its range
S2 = -0.23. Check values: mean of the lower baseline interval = 9.7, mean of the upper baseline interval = 10.3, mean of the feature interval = 12.4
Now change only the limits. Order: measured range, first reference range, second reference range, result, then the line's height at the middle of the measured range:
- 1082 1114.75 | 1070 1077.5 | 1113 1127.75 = 0.09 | 9.53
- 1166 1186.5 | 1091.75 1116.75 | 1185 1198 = -0.01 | 10.4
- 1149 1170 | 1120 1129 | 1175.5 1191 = -0.06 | 11.3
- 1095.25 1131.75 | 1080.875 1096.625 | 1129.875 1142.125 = -0.18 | 9.85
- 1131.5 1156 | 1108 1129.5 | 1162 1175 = -0.12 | 11.7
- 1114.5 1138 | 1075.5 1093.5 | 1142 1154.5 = -0.18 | 10.8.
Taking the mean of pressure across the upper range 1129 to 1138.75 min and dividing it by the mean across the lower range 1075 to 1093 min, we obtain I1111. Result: 2.1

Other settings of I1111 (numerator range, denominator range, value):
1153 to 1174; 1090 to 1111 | 1.20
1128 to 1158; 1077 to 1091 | 2.20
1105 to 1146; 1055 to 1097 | 2.03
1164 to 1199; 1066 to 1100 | 1.61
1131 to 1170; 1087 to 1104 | 1.51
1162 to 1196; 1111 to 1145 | 0.83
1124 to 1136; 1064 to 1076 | 2.26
